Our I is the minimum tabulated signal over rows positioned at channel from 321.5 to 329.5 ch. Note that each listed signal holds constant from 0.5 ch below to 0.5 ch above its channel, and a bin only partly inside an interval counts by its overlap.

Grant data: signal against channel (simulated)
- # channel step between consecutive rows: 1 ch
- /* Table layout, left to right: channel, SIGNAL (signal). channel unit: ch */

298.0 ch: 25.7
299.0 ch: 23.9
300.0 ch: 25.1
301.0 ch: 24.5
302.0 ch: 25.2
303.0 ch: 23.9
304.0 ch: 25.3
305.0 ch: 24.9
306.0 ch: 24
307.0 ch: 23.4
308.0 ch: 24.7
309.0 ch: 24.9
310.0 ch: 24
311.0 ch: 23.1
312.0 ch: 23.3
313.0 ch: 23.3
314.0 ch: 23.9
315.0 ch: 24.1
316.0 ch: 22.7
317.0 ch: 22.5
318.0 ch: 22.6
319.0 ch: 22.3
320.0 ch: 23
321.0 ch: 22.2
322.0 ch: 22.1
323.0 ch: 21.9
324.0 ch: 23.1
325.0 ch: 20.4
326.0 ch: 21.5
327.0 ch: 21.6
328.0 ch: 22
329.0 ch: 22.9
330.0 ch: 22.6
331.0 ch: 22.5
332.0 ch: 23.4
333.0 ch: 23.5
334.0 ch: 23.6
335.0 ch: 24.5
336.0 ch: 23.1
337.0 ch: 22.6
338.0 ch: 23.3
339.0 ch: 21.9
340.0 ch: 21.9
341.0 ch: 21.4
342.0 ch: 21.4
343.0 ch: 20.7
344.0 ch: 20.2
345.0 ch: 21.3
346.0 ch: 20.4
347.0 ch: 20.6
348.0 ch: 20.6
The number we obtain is 20.4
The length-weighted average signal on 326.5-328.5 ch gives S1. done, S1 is 21.8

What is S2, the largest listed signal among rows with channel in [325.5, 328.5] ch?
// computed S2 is 22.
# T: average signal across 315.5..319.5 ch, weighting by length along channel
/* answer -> 22.5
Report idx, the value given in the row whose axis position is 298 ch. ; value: 25.7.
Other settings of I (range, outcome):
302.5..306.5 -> 23.9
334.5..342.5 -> 21.4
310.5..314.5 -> 23.1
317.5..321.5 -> 22.2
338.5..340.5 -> 21.9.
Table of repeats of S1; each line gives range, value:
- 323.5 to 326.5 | 21.7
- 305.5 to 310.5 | 24.2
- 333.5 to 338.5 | 23.4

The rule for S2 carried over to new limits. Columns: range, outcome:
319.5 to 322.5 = 23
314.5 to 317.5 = 24.1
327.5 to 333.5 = 23.5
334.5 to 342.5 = 24.5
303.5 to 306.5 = 25.3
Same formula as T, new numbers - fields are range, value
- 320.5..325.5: 21.9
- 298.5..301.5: 24.5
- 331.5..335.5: 23.8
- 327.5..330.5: 22.5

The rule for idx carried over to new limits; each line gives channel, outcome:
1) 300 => 25.1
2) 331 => 22.5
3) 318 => 22.6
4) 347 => 20.6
